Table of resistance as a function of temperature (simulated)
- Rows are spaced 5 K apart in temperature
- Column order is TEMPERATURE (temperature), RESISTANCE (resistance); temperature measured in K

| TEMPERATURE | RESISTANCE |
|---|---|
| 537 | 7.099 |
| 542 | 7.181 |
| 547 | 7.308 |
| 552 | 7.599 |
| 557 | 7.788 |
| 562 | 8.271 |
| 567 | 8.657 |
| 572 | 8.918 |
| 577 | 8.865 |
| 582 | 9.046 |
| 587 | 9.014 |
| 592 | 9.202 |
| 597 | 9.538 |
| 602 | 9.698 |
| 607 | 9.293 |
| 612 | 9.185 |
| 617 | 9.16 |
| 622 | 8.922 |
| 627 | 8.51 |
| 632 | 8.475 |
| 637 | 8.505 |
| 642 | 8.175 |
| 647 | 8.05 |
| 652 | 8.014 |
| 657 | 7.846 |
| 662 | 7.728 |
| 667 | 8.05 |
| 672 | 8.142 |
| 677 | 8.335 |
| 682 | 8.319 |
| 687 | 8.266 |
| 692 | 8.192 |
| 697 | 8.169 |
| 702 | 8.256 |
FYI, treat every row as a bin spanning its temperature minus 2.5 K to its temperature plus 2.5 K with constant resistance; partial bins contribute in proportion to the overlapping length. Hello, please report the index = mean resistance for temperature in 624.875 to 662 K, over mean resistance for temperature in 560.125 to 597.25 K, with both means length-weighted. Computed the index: 0.92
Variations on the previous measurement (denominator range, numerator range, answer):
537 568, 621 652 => 1.09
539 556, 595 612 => 1.28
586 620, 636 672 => 0.86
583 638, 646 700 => 0.89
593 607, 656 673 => 0.83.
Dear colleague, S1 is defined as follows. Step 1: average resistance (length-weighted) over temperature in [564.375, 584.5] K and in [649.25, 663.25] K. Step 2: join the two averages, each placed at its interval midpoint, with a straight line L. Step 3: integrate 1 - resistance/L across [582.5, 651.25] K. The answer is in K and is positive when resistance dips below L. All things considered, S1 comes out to -4.3 K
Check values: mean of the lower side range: 8.87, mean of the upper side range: 7.88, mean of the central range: 8.88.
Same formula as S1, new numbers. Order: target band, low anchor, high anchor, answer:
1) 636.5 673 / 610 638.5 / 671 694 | 2.1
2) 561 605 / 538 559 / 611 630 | -4.9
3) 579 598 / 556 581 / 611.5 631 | -1.0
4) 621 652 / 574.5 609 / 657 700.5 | 1.0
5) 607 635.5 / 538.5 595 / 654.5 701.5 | -2.2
